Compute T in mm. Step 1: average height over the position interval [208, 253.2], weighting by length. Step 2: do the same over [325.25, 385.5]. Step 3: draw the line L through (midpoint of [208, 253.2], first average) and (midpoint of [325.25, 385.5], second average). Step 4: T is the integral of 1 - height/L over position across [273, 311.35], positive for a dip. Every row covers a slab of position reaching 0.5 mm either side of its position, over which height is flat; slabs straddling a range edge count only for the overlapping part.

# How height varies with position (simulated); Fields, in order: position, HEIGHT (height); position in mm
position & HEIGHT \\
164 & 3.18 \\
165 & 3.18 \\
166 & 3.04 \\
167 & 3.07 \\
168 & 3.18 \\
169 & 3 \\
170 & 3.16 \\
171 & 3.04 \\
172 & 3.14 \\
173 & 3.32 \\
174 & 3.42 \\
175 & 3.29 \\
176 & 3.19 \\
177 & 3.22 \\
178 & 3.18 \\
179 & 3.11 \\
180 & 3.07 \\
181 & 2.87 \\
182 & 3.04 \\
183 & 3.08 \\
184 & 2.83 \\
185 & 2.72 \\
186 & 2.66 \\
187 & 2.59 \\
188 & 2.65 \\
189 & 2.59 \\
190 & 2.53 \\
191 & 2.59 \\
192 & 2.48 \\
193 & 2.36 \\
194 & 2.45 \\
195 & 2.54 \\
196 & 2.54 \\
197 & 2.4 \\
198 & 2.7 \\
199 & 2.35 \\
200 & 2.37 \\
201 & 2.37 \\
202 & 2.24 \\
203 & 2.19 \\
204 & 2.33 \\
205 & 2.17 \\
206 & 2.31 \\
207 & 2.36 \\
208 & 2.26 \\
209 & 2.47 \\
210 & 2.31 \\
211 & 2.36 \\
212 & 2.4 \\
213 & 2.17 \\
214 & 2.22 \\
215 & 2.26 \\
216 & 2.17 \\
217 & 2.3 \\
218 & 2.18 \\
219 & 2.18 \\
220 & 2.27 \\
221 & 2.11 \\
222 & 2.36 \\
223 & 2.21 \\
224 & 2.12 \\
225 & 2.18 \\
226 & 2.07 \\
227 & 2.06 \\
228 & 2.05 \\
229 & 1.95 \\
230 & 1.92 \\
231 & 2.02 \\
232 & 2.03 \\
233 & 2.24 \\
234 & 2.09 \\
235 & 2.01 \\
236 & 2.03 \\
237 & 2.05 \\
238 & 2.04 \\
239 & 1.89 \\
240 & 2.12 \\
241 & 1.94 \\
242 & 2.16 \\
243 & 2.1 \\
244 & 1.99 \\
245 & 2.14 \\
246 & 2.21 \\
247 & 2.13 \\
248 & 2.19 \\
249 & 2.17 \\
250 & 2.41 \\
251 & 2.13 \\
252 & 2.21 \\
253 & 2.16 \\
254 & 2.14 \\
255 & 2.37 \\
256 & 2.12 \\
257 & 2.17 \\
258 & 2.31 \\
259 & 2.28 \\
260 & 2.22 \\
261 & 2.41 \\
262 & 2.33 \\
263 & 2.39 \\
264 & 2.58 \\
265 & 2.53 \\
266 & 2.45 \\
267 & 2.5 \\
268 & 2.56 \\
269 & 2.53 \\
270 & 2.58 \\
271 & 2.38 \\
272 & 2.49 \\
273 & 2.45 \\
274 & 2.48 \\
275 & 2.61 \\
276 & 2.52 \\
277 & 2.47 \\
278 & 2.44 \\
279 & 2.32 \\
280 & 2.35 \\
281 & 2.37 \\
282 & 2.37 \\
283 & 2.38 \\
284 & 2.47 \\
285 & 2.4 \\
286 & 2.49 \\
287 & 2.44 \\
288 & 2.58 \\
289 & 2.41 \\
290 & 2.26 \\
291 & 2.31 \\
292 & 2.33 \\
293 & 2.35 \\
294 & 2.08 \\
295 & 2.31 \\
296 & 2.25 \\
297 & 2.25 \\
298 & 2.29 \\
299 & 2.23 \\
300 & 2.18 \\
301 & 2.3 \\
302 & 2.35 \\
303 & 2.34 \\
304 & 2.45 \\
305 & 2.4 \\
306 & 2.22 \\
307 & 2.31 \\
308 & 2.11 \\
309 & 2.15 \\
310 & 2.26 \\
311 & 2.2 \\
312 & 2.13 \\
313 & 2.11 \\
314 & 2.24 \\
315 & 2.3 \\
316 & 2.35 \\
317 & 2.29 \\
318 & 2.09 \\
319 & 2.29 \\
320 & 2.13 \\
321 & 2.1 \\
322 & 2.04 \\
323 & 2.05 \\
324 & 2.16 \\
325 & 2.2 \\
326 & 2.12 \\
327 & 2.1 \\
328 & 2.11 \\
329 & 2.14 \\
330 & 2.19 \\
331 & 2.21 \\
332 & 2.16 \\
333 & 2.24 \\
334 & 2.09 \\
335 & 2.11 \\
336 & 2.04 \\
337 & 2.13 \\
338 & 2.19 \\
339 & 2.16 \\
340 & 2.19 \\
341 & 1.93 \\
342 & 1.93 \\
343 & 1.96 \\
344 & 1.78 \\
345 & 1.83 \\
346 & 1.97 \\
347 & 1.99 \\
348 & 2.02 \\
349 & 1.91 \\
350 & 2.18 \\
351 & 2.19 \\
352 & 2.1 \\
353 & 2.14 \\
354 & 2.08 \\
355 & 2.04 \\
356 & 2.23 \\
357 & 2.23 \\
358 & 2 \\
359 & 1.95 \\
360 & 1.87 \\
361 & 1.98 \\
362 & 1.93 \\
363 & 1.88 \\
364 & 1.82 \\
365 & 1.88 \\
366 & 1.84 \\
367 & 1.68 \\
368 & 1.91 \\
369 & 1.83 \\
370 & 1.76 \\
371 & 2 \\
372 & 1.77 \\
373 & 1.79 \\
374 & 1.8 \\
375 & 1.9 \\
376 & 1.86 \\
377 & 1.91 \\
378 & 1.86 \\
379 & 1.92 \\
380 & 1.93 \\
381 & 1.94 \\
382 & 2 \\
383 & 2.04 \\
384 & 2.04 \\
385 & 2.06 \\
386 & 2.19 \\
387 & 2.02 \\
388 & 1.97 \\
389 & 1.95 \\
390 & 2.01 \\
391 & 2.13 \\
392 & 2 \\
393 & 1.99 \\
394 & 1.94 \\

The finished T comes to -5.0 mm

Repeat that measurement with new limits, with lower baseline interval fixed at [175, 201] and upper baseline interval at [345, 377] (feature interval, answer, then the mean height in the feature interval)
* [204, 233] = 4.41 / 2.2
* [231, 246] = 2.63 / 2.06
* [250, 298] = -0.68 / 2.37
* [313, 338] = -0.61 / 2.16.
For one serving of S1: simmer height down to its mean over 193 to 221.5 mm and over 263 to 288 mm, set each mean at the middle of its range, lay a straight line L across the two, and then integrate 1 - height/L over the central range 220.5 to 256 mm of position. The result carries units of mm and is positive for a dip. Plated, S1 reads 4.06 mm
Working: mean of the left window 2.32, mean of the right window 2.47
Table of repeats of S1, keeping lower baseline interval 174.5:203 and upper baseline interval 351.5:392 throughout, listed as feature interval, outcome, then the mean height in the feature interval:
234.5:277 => 2.6 mm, 2.28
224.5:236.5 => 2.3 mm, 2.05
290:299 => 0.0 mm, 2.27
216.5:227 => 1.5 mm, 2.19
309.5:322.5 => -0.1 mm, 2.19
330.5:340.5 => -0.2 mm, 2.15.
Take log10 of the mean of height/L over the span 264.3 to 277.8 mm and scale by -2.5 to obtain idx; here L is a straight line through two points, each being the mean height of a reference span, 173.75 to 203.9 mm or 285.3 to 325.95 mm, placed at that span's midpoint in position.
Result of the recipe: -0.05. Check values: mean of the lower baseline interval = 2.71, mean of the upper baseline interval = 2.26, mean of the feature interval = 2.5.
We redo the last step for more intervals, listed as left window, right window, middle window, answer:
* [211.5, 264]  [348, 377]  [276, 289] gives -0.16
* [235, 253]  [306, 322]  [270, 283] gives -0.14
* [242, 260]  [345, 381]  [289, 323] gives -0.09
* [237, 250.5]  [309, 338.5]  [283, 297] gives -0.10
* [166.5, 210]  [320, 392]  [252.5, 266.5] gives 0.05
